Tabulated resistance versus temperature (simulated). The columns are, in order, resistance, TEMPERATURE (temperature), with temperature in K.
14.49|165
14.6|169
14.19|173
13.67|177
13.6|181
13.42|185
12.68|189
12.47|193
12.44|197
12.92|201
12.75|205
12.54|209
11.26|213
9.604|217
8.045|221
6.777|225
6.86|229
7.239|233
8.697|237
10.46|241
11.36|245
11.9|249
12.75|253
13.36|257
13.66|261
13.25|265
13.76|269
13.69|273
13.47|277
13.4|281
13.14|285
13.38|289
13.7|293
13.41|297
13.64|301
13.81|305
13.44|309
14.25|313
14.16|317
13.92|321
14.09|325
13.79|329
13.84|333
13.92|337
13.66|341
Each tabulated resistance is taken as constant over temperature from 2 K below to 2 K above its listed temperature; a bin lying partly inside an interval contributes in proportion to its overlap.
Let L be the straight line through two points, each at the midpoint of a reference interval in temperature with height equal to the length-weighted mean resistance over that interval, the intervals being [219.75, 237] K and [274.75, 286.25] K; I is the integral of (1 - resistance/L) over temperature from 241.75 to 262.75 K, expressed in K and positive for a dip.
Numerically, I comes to -4.90 K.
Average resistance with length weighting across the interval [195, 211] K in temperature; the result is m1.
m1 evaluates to 12.7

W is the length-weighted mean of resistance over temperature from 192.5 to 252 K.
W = 10.3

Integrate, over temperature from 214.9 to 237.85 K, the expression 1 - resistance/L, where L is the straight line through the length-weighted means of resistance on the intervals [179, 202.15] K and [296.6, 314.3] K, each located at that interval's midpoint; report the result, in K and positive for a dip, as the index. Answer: 9.3 K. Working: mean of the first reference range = 12.9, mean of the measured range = 7.84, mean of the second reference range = 13.7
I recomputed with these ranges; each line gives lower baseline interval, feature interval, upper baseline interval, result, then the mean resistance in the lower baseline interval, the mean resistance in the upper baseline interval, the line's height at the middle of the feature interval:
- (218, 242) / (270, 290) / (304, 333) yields -3.74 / 7.98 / 13.9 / 11.3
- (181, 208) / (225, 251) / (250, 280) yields 7.81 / 12.8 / 13.4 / 13.2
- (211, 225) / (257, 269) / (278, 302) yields -1.65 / 9.23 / 13.4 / 11.9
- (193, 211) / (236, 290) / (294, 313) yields 2.49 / 12.6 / 13.7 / 13.2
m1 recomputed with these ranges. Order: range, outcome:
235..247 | 10.2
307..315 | 13.8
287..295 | 13.5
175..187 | 13.6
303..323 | 13.9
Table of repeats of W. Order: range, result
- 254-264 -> 13.4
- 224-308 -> 12.1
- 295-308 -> 13.6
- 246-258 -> 12.5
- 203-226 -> 10.3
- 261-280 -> 13.5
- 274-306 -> 13.5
